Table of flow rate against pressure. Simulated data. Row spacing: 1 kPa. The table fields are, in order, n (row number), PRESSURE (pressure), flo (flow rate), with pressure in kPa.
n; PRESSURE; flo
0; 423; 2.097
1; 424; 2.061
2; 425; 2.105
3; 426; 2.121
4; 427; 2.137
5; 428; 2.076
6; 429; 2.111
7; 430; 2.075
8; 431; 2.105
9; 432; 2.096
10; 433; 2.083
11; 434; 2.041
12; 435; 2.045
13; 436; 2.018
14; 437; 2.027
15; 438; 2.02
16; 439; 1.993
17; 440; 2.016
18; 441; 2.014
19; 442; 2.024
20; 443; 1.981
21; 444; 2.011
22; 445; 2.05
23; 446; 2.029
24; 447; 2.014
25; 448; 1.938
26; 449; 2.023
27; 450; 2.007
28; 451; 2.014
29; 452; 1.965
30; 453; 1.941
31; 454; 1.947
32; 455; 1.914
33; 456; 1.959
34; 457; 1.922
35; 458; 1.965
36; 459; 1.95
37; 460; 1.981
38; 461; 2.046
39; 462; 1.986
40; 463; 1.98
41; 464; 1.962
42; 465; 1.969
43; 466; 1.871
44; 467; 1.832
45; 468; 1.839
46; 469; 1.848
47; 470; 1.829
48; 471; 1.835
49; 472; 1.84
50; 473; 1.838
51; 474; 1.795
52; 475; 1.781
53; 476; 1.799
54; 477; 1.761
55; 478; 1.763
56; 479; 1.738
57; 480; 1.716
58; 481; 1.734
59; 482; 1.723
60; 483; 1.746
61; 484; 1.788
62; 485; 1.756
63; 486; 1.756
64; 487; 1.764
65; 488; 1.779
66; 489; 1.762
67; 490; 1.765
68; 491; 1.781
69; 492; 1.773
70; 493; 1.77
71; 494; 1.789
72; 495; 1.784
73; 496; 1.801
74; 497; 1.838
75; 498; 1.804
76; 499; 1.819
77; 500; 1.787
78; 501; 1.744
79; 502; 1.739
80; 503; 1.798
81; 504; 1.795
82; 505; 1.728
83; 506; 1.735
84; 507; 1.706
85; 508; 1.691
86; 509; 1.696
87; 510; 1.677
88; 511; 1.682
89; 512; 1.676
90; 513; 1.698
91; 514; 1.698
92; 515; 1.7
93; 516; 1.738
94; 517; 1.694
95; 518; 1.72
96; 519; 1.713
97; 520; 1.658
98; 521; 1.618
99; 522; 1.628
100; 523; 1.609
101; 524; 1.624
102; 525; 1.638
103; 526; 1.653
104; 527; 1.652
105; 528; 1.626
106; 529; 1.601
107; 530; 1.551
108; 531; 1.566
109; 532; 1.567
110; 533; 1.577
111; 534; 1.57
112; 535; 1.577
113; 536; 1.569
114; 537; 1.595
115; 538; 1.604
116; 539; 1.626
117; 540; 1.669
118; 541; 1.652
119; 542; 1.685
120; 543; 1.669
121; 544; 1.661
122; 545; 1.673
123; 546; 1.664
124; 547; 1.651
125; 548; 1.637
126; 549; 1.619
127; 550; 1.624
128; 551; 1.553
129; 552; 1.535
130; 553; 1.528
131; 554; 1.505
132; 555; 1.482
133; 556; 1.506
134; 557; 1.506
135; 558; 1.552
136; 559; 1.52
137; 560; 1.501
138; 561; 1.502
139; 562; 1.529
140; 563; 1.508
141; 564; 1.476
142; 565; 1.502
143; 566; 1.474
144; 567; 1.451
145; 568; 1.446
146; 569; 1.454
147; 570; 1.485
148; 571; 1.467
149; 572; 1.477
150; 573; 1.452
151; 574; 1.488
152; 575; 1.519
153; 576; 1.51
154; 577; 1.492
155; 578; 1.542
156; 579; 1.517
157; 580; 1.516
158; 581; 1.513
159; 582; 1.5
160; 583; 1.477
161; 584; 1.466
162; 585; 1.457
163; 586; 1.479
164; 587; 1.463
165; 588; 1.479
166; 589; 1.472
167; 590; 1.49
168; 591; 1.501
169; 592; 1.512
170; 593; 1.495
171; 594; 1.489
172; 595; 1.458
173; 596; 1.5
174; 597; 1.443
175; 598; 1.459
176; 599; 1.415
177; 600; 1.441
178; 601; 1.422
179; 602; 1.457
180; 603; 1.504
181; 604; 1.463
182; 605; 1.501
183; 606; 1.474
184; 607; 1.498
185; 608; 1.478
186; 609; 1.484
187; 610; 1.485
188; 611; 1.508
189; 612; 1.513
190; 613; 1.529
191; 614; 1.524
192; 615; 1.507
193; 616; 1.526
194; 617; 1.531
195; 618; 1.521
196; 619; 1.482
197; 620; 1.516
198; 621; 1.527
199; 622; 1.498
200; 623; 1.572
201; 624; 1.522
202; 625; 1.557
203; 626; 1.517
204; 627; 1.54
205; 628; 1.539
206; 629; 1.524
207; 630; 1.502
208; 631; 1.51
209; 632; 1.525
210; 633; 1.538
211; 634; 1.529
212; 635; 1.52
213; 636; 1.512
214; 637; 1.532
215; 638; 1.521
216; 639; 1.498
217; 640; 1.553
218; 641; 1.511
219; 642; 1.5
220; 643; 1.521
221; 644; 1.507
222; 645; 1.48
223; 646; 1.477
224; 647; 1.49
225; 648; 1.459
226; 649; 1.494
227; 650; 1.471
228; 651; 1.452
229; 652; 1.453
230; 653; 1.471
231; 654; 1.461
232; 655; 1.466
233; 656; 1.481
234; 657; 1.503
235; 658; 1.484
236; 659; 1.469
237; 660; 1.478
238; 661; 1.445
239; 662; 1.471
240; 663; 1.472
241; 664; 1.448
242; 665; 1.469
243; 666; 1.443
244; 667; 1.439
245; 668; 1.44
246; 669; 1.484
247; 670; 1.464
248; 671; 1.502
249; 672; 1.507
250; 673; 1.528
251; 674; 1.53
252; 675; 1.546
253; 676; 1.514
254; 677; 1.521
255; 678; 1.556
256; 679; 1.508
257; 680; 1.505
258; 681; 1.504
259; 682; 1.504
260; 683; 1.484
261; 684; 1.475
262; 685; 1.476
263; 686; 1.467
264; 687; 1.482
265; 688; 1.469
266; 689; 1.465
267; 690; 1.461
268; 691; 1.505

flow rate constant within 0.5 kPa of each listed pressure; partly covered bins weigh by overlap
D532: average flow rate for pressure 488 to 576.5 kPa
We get 1.63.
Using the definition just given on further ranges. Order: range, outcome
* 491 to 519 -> 1.74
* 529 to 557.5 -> 1.59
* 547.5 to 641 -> 1.5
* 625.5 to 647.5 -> 1.52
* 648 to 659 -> 1.47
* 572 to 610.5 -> 1.48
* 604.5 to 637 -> 1.52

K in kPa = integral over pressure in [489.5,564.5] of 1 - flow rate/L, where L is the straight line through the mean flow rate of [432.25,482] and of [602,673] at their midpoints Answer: 4.8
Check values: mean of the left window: 1.93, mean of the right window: 1.5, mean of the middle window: 1.65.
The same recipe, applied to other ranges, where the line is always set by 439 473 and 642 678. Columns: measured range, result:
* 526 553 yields 2.25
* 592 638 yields 2.41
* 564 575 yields 1.43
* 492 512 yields 1.00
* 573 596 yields 2.29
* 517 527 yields 0.82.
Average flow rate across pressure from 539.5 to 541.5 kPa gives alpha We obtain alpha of 1.66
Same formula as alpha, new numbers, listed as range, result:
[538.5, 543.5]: 1.66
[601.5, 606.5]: 1.48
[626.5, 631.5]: 1.52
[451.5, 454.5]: 1.95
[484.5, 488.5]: 1.76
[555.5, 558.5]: 1.52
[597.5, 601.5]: 1.43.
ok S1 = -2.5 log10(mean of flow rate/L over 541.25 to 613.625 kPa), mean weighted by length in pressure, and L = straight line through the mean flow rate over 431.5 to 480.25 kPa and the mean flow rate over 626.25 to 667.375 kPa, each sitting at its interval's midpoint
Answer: 0.10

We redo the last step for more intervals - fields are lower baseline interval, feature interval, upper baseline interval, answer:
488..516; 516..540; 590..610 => 0.04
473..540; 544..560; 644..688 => 0.05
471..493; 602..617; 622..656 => 0.04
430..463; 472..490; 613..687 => 0.09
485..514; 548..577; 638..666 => 0.09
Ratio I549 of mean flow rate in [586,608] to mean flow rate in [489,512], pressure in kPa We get 0.8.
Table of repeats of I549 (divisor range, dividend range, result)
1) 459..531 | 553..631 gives 0.85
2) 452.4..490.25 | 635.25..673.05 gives 0.80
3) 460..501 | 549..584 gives 0.83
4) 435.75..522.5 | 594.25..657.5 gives 0.82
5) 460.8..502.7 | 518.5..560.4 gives 0.89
